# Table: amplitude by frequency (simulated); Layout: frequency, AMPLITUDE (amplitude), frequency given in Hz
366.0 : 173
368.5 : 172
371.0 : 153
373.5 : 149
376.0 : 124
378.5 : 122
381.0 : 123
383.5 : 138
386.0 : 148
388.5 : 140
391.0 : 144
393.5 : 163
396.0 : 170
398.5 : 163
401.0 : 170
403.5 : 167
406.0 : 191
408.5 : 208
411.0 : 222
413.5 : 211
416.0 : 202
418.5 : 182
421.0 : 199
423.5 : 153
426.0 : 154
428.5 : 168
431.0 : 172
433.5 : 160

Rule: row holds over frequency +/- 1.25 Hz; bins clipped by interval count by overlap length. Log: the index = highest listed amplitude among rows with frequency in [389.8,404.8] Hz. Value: 170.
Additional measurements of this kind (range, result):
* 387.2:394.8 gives 163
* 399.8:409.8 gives 208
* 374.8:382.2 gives 124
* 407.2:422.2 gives 222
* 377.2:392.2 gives 148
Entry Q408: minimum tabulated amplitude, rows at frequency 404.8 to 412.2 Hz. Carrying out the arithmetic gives 191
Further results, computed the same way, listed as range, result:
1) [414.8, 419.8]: 182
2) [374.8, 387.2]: 122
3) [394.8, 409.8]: 163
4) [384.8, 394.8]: 140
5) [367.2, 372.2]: 153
